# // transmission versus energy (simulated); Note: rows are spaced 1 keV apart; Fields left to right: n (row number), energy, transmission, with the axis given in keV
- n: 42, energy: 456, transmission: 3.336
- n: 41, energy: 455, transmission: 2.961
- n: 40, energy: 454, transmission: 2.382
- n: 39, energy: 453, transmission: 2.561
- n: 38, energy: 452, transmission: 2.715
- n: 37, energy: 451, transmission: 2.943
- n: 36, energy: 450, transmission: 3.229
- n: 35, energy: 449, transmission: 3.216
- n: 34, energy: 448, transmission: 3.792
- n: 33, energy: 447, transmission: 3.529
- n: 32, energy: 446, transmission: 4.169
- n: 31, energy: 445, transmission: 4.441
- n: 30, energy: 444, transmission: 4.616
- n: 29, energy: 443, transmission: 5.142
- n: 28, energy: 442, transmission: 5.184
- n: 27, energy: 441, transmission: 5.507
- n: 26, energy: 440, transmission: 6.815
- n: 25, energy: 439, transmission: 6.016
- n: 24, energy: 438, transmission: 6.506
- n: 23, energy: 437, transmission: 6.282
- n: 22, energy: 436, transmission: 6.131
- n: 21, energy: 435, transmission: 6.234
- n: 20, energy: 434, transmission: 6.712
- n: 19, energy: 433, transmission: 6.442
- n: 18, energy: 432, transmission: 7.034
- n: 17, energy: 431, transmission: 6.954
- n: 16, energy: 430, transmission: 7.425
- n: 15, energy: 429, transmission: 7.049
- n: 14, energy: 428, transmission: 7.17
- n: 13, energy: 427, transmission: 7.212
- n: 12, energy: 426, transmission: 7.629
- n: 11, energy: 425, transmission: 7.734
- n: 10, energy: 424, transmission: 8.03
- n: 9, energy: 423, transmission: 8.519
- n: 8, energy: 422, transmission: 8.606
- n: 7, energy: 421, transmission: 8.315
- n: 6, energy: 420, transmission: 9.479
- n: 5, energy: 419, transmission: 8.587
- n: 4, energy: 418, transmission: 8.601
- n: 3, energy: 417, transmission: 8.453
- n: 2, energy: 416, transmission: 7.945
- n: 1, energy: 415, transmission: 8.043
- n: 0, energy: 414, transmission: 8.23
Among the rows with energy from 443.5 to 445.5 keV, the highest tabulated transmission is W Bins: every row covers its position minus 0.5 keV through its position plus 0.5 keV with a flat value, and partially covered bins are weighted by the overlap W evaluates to 4.616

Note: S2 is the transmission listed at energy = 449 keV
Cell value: 3.216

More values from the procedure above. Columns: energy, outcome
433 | 6.442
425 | 7.734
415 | 8.043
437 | 6.282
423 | 8.519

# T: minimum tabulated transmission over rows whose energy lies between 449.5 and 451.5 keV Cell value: 2.943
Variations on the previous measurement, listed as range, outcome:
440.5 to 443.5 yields 5.142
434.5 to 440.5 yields 6.016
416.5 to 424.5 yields 8.03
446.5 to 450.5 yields 3.216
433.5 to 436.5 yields 6.131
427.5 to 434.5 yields 6.442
